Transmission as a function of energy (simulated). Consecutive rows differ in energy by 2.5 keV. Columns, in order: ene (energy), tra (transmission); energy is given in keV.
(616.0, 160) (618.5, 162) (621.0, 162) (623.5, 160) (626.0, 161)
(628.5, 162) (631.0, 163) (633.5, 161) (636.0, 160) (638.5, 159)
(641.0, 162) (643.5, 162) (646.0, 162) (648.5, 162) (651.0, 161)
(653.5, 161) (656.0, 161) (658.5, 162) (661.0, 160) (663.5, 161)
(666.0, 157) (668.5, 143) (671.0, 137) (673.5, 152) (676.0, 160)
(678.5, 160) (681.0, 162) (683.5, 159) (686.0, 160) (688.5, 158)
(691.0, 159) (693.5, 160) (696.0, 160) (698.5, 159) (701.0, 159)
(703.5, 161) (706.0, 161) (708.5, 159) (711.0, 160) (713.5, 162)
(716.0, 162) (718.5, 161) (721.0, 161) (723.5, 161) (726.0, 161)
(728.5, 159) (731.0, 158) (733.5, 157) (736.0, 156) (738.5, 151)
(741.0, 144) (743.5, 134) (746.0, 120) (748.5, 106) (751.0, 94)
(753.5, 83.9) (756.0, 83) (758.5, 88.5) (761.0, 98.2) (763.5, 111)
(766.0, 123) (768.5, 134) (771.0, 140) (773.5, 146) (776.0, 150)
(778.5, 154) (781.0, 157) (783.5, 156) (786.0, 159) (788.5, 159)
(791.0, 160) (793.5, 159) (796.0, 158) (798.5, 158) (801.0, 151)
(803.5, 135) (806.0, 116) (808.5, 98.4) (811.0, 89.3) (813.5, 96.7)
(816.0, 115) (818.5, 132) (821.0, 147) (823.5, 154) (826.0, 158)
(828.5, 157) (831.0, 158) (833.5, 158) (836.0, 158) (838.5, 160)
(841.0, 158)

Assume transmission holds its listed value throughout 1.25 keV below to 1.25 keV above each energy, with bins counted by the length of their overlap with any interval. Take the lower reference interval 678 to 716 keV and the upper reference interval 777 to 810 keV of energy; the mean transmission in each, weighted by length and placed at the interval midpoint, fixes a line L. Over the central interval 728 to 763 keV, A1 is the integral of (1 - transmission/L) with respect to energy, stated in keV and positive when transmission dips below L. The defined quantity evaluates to 7.1 keV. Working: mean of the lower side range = 160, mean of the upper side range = 147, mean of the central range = 123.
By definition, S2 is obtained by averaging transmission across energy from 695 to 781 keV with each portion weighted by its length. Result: 141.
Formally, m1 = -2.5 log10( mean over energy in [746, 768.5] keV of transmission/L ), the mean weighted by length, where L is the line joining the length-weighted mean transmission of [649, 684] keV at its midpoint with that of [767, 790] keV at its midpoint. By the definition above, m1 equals 0.43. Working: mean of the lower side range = 157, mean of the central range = 102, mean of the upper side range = 150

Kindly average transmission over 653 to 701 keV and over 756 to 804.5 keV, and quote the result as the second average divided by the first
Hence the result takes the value 0.89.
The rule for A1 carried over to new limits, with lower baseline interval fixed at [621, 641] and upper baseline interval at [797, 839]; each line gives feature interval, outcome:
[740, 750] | 1.50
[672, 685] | -0.27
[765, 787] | -0.62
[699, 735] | -2.38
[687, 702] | -0.61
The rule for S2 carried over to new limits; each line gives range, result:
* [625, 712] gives 159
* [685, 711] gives 160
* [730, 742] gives 153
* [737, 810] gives 132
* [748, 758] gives 90.4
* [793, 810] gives 138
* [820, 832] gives 155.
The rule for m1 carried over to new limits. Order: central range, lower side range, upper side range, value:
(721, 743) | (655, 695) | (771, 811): -0.03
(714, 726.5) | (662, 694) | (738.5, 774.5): -0.20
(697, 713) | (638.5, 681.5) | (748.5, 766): -0.23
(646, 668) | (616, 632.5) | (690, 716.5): 0.01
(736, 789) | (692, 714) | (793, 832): 0.14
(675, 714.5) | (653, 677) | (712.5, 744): -0.03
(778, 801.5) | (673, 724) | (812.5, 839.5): -0.06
